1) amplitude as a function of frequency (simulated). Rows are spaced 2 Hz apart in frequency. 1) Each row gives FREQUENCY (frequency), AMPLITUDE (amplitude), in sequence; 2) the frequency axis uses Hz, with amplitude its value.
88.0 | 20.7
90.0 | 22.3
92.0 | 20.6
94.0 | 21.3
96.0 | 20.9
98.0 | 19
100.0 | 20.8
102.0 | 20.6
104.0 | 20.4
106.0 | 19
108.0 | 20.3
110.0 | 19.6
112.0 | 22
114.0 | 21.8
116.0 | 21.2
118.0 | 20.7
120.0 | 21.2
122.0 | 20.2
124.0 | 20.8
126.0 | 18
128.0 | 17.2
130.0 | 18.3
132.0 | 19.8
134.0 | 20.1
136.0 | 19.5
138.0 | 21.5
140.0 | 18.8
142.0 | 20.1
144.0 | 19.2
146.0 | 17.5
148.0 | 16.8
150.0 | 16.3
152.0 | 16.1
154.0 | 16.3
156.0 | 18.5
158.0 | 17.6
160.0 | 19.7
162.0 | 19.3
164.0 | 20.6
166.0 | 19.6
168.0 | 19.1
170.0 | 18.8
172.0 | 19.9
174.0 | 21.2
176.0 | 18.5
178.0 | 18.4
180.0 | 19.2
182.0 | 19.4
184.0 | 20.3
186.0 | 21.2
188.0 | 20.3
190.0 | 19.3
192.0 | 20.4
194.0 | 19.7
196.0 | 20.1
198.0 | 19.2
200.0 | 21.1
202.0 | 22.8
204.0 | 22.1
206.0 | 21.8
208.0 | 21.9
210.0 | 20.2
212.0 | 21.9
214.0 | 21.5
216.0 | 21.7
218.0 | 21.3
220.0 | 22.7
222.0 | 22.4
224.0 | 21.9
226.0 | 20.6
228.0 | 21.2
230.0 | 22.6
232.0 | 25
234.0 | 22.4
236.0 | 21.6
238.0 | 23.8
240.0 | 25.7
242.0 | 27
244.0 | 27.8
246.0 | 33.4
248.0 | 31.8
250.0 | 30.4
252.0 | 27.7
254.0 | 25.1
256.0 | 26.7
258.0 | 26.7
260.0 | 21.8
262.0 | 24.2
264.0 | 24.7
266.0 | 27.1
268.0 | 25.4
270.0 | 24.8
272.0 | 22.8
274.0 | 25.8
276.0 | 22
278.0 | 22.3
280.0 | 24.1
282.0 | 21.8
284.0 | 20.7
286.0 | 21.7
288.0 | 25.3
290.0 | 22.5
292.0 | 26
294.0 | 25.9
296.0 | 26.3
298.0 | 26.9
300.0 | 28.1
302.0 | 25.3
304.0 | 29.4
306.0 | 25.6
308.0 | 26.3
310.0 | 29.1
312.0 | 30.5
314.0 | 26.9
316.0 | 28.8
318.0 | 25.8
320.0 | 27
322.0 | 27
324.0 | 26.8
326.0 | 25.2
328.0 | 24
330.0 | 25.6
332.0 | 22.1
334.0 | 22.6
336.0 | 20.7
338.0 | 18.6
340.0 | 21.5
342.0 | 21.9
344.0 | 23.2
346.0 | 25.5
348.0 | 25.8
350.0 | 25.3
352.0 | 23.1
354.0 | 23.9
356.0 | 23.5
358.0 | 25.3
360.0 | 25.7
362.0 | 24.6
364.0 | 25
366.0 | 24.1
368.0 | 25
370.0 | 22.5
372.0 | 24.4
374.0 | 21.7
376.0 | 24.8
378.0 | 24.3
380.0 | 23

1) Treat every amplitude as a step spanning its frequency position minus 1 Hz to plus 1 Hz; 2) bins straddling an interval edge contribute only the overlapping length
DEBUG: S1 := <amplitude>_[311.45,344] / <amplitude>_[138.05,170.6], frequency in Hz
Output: 1.33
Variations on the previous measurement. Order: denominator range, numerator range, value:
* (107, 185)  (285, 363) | 1.30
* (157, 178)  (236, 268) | 1.38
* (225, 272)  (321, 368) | 0.94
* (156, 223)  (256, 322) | 1.25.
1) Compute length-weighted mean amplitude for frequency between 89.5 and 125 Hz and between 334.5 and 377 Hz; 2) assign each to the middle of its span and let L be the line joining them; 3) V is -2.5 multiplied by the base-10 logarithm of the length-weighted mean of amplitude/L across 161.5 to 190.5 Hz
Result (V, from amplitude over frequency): 0.10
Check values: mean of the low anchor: 20.7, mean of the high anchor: 23.6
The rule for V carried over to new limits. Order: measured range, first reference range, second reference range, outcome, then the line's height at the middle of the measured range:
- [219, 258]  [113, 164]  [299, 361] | -0.137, 22.3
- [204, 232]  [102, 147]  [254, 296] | 0.037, 22.6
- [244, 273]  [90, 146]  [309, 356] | -0.153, 23.2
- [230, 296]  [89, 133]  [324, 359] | -0.124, 22.4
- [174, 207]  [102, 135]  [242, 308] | 0.120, 22.6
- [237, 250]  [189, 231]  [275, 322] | -0.233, 22.9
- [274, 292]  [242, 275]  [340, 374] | 0.138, 26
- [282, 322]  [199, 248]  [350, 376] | -0.103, 23.8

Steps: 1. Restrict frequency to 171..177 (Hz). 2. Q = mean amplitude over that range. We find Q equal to 19.9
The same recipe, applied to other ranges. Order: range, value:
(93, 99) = 20.4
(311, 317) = 28.7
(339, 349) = 23.6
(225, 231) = 21.5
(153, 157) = 17.4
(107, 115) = 20.9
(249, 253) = 29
